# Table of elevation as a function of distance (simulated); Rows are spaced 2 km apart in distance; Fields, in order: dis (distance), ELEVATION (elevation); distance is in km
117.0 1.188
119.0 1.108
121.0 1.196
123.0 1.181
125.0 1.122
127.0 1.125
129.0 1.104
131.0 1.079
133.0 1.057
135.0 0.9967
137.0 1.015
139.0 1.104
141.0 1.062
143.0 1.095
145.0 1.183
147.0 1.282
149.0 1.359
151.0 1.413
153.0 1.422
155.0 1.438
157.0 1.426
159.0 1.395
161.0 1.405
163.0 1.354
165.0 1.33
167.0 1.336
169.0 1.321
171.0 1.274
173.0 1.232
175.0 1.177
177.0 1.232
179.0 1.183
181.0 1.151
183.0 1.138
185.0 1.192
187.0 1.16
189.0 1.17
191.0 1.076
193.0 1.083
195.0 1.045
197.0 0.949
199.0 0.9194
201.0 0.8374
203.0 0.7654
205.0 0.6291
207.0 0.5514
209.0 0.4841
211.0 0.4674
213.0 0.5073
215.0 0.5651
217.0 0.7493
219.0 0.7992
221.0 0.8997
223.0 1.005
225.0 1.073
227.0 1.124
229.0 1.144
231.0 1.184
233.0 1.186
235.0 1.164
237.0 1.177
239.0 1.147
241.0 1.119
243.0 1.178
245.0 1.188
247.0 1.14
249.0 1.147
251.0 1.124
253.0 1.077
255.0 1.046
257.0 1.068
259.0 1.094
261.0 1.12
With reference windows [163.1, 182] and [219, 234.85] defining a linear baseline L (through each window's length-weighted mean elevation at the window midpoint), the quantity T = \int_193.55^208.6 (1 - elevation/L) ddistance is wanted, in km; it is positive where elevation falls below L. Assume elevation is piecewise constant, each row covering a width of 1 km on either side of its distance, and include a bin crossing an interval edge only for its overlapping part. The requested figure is 4.58 km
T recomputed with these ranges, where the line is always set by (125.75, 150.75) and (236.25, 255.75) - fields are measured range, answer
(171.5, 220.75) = 9.1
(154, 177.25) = -4.1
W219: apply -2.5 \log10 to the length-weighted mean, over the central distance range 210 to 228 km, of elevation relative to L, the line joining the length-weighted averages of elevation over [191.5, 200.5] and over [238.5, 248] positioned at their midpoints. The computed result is 0.32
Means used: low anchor 0.994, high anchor 1.15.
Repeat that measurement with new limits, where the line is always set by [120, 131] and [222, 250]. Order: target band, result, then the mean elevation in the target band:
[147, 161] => -0.22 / 1.4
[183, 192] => -0.01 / 1.15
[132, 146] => 0.07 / 1.07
